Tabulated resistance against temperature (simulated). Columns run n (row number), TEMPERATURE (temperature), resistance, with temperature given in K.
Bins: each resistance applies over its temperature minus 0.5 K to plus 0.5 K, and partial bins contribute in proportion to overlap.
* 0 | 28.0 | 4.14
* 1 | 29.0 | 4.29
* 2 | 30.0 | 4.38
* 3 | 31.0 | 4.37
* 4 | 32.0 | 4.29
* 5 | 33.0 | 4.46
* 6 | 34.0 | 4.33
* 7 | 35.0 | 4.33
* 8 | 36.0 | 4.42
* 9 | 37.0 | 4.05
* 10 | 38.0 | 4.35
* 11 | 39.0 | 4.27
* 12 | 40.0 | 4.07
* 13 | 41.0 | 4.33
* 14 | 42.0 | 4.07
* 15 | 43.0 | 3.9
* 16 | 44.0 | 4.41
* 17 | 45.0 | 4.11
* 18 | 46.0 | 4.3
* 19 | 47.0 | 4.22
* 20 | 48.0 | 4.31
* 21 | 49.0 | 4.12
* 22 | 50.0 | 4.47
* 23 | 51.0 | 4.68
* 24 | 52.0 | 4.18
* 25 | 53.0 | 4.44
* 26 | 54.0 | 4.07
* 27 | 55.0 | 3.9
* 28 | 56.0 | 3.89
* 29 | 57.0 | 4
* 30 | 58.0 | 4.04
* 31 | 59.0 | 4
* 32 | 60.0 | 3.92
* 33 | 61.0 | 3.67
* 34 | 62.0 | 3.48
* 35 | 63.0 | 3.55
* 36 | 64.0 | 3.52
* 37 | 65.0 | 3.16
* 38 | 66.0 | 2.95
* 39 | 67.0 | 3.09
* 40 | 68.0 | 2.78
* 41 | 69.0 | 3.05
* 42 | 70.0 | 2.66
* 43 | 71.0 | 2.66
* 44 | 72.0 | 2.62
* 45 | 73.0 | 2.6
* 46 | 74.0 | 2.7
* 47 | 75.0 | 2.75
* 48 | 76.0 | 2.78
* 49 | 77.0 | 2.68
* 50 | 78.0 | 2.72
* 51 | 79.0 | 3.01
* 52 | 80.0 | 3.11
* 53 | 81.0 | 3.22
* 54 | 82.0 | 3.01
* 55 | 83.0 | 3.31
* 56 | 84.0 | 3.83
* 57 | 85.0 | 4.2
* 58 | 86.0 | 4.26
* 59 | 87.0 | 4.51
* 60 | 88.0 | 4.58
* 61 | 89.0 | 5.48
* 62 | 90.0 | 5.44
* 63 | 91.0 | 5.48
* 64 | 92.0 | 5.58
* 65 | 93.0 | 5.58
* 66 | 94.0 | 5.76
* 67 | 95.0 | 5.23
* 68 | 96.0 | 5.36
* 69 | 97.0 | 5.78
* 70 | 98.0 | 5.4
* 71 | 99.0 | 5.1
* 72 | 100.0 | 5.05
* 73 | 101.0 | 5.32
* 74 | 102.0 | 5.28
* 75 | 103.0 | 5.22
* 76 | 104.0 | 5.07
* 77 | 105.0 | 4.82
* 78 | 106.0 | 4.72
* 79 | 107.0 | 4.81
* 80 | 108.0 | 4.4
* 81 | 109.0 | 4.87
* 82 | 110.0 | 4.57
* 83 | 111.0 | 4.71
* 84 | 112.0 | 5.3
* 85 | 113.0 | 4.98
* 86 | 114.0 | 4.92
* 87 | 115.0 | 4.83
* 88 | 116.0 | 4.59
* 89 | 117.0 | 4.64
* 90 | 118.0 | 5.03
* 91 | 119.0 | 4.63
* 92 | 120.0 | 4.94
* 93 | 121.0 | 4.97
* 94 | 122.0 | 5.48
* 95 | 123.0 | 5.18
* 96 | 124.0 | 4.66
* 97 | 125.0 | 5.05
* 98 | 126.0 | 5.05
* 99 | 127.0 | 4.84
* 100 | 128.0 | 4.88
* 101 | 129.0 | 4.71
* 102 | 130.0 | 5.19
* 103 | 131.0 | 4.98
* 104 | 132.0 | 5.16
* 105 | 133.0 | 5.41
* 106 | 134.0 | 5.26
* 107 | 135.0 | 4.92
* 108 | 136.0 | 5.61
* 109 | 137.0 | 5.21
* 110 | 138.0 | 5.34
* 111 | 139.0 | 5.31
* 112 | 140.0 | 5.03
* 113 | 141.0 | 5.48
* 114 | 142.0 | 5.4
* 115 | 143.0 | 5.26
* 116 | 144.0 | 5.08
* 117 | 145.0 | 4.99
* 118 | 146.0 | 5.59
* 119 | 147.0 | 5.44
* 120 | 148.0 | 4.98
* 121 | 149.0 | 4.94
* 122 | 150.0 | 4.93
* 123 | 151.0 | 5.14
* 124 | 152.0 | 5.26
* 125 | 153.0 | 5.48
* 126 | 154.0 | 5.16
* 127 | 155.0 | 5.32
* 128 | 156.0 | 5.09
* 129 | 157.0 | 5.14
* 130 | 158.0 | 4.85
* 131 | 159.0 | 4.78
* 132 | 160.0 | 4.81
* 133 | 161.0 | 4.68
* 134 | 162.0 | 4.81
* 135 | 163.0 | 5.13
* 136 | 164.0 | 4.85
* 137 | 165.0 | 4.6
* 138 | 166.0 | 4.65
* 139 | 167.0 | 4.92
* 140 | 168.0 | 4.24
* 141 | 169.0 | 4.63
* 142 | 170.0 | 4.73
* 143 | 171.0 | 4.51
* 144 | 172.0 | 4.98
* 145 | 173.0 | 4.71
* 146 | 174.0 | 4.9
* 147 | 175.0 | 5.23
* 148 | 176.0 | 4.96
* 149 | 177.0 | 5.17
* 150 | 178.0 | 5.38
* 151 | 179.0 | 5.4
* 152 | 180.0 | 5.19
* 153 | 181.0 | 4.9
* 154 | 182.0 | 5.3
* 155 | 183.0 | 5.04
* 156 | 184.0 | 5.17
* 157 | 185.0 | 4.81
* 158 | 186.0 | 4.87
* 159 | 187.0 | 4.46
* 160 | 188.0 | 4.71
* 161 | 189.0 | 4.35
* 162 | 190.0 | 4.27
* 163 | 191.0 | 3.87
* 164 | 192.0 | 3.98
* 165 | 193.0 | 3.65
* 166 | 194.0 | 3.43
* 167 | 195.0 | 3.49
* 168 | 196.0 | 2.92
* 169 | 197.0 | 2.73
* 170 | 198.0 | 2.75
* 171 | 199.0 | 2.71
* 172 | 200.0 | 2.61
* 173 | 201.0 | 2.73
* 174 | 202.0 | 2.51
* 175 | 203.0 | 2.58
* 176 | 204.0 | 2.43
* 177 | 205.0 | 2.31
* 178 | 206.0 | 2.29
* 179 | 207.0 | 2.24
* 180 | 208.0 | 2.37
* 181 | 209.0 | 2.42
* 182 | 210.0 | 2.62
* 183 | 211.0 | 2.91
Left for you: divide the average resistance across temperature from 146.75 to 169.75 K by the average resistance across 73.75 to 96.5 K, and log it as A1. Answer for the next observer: 1.20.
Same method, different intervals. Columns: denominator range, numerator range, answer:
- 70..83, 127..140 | 1.82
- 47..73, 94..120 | 1.37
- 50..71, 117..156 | 1.41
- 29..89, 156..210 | 1.10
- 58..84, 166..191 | 1.56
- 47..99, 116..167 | 1.29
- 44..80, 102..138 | 1.41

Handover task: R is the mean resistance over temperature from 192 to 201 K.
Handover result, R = 3.07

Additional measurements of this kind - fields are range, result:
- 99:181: 5.01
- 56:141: 4.43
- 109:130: 4.9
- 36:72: 3.84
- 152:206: 4.35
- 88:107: 5.28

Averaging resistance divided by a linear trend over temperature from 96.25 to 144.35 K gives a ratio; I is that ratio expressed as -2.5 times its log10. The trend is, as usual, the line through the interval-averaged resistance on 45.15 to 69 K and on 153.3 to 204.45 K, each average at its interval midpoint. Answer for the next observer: -0.22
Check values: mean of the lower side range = 3.85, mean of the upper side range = 4.38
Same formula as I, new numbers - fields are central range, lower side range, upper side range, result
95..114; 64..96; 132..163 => -0.19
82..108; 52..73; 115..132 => -0.17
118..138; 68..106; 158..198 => -0.16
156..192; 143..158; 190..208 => -0.19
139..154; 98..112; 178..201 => -0.15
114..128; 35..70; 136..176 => -0.06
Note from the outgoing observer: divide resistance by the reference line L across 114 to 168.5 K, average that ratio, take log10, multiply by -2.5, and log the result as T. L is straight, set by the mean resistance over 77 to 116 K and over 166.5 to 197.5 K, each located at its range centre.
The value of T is -0.10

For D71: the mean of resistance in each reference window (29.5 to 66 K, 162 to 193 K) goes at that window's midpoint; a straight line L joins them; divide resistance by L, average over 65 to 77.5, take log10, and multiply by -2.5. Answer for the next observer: 0.45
